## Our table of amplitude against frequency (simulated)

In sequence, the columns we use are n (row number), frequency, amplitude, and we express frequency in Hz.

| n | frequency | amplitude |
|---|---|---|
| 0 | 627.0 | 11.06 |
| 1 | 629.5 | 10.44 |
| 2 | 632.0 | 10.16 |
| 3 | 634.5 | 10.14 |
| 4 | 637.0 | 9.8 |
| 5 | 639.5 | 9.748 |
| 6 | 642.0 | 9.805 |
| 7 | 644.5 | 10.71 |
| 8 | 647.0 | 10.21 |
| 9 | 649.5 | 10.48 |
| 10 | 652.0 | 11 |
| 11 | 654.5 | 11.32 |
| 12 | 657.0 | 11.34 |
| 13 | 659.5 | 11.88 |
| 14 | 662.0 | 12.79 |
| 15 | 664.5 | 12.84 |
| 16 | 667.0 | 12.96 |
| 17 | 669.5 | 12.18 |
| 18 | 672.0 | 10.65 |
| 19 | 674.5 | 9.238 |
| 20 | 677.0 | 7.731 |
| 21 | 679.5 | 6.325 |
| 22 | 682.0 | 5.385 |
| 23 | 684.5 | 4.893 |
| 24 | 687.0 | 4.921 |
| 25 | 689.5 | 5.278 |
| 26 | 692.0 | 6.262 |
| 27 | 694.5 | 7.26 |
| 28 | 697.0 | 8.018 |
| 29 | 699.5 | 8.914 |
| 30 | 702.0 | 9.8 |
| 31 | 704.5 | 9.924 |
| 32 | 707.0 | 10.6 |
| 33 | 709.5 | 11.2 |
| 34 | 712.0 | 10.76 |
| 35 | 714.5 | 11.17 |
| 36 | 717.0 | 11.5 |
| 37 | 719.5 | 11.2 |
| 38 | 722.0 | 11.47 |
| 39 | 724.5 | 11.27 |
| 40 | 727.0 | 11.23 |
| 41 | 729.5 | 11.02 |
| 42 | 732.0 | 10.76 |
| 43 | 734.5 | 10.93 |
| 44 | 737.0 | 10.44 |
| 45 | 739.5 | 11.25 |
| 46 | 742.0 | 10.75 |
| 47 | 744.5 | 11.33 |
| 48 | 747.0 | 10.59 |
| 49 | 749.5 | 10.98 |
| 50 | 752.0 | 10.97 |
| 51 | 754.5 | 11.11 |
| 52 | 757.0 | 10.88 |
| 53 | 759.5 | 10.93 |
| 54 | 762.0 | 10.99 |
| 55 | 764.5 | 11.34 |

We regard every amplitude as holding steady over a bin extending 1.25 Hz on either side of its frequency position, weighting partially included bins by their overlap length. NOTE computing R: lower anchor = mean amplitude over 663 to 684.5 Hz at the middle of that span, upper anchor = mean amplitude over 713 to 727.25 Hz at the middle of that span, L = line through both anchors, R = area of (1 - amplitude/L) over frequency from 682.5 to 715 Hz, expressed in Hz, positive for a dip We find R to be 7.0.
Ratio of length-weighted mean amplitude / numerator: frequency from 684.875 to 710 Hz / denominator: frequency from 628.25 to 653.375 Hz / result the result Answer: 0.78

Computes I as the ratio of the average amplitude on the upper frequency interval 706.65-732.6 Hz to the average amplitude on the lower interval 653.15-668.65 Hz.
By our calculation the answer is 0.9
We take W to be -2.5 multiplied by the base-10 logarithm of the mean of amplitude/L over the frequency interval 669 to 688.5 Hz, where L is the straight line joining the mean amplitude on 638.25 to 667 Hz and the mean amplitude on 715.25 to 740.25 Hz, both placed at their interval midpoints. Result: 0.437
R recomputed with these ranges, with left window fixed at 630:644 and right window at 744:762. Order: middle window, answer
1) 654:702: 6.4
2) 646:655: -0.5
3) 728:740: -0.1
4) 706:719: -0.5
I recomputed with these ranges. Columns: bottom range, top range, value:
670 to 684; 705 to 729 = 1.40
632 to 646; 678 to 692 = 0.55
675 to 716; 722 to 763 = 1.36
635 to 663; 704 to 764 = 1.02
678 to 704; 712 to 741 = 1.63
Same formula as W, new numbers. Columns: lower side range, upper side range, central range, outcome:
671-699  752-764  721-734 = -0.20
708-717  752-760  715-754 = 0.00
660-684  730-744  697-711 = 0.05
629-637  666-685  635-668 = -0.17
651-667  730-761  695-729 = 0.08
